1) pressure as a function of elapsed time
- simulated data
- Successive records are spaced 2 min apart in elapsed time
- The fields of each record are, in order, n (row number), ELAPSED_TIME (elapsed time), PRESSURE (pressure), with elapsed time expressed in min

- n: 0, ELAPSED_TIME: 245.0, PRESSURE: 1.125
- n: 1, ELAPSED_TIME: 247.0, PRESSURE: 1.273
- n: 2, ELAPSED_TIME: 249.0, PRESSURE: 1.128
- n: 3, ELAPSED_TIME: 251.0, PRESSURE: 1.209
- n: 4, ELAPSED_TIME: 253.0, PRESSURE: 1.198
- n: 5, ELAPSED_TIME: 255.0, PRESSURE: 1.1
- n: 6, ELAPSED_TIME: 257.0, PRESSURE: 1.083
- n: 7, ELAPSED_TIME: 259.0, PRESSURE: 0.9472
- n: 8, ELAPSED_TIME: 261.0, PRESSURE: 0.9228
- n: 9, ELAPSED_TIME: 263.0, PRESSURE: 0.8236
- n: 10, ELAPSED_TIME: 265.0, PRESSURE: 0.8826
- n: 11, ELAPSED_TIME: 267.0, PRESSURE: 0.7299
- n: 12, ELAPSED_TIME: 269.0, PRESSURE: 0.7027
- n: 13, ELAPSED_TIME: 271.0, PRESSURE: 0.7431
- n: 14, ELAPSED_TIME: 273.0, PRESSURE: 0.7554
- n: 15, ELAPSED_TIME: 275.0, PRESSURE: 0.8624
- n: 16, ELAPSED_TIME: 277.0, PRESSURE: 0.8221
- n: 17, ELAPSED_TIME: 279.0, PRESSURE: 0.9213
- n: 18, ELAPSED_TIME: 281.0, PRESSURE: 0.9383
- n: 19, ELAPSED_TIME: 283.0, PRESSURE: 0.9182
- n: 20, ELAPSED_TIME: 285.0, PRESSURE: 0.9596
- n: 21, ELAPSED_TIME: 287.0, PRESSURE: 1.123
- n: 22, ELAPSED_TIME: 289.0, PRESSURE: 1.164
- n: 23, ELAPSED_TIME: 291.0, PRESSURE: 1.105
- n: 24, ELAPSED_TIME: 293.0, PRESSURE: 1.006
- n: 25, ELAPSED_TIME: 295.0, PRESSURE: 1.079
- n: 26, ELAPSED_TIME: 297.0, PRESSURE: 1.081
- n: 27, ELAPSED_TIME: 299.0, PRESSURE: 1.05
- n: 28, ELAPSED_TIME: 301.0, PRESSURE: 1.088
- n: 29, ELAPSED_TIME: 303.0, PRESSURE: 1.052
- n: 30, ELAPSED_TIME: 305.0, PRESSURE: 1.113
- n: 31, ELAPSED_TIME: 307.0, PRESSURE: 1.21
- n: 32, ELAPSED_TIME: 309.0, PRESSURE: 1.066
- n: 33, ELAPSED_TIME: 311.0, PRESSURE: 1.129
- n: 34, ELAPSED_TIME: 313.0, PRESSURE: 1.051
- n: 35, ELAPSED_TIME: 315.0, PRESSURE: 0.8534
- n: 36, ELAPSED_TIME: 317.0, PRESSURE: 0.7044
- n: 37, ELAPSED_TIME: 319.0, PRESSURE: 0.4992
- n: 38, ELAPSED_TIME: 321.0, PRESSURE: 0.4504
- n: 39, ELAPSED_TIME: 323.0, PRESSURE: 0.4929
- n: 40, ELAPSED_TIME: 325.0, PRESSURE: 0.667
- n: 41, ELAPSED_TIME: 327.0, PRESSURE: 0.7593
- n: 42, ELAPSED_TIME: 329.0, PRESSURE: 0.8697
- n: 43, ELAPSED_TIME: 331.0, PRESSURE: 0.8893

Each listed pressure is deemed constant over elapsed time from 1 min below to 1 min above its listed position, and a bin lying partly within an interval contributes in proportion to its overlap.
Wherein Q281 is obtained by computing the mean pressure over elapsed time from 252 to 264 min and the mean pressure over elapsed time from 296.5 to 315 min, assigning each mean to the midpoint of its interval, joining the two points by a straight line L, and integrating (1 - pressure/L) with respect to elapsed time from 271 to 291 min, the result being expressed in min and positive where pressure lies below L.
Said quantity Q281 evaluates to 2.1 min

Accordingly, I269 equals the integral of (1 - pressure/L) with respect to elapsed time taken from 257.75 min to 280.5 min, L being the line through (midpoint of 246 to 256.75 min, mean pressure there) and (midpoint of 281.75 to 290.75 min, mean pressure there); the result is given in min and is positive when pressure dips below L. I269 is 5.6 min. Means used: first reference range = 1.17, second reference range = 1.04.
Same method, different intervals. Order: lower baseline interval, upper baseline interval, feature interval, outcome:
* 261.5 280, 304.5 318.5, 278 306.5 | -4.33 min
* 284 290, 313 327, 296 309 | -3.27 min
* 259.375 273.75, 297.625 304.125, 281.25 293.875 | -1.00 min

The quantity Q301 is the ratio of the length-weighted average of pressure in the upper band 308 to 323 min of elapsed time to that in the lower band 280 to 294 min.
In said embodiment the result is 0.8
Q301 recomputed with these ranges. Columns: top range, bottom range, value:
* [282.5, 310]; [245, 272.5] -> 1.10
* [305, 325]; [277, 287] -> 0.89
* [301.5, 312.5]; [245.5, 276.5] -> 1.16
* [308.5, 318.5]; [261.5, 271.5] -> 1.19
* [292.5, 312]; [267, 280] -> 1.37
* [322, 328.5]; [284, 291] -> 0.61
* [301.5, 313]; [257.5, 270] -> 1.31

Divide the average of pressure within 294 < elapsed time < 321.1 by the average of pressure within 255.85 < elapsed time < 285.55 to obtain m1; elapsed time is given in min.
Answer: 1.13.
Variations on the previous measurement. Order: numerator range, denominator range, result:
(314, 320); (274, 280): 0.79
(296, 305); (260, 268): 1.28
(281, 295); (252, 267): 1.07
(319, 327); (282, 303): 0.53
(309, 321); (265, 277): 1.08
